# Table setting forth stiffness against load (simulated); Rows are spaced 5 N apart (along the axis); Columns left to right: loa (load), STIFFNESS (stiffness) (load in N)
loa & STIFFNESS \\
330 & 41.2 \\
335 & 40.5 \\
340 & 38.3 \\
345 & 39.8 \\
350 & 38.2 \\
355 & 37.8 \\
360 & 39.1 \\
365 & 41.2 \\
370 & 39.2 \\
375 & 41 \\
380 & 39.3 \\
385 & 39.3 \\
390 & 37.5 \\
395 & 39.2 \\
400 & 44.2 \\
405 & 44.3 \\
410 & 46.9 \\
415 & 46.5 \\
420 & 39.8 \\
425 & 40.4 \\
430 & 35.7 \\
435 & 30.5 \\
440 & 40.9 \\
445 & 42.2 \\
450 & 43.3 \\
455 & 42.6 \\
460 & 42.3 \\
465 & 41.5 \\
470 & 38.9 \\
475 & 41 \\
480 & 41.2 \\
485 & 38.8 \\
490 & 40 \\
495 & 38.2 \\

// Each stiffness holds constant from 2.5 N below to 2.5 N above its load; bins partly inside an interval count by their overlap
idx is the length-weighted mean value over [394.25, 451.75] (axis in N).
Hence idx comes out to 41.2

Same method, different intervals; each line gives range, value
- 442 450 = 42.5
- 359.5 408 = 40.6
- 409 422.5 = 44.1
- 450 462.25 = 42.6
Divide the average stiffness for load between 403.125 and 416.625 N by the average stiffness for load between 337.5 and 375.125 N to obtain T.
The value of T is 1.17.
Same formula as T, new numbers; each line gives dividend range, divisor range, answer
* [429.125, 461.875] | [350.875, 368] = 1.01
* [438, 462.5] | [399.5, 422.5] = 0.95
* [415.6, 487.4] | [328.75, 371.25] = 1.02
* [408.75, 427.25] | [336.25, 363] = 1.11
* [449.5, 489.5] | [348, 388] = 1.04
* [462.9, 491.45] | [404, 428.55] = 0.93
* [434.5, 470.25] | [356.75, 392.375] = 1.04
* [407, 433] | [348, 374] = 1.06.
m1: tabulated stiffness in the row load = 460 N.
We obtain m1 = 42.3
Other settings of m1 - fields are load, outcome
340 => 38.3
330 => 41.2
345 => 39.8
